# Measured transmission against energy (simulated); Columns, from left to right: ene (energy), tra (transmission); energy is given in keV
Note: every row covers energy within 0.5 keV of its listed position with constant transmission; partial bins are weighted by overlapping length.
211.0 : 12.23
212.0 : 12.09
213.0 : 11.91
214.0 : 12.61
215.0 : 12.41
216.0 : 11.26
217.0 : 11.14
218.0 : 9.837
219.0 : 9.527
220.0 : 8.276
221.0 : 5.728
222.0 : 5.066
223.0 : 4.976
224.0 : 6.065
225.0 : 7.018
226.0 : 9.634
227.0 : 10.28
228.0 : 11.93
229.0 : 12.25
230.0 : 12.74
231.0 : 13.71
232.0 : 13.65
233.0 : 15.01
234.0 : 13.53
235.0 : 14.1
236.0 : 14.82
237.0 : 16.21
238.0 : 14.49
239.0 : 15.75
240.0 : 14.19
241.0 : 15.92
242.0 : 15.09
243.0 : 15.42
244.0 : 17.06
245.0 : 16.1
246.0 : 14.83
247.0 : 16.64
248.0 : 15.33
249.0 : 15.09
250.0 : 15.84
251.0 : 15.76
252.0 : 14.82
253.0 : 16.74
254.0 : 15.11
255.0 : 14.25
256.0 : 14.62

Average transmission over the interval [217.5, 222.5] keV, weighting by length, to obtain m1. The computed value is 7.69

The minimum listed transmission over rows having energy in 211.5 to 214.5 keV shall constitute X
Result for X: 11.91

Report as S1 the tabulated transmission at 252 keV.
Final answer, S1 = 14.82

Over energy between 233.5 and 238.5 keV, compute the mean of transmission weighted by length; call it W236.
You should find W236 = 14.6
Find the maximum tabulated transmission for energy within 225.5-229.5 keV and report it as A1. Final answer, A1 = 12.25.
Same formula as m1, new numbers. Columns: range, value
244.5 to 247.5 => 15.9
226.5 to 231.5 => 12.2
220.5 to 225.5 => 5.77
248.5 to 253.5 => 15.7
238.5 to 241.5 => 15.3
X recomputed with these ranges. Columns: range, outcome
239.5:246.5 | 14.19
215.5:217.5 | 11.14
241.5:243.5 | 15.09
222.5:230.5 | 4.976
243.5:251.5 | 14.83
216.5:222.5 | 5.066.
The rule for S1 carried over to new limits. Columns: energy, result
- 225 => 7.018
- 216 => 11.26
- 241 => 15.92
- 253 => 16.74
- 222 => 5.066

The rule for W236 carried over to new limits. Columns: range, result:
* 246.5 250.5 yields 15.7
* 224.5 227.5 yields 8.98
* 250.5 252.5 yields 15.3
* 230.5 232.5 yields 13.7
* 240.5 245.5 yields 15.9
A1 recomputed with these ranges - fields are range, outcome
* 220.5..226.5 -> 9.634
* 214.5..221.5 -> 12.41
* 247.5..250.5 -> 15.84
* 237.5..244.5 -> 17.06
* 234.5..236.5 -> 14.82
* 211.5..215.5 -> 12.61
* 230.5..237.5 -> 16.21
